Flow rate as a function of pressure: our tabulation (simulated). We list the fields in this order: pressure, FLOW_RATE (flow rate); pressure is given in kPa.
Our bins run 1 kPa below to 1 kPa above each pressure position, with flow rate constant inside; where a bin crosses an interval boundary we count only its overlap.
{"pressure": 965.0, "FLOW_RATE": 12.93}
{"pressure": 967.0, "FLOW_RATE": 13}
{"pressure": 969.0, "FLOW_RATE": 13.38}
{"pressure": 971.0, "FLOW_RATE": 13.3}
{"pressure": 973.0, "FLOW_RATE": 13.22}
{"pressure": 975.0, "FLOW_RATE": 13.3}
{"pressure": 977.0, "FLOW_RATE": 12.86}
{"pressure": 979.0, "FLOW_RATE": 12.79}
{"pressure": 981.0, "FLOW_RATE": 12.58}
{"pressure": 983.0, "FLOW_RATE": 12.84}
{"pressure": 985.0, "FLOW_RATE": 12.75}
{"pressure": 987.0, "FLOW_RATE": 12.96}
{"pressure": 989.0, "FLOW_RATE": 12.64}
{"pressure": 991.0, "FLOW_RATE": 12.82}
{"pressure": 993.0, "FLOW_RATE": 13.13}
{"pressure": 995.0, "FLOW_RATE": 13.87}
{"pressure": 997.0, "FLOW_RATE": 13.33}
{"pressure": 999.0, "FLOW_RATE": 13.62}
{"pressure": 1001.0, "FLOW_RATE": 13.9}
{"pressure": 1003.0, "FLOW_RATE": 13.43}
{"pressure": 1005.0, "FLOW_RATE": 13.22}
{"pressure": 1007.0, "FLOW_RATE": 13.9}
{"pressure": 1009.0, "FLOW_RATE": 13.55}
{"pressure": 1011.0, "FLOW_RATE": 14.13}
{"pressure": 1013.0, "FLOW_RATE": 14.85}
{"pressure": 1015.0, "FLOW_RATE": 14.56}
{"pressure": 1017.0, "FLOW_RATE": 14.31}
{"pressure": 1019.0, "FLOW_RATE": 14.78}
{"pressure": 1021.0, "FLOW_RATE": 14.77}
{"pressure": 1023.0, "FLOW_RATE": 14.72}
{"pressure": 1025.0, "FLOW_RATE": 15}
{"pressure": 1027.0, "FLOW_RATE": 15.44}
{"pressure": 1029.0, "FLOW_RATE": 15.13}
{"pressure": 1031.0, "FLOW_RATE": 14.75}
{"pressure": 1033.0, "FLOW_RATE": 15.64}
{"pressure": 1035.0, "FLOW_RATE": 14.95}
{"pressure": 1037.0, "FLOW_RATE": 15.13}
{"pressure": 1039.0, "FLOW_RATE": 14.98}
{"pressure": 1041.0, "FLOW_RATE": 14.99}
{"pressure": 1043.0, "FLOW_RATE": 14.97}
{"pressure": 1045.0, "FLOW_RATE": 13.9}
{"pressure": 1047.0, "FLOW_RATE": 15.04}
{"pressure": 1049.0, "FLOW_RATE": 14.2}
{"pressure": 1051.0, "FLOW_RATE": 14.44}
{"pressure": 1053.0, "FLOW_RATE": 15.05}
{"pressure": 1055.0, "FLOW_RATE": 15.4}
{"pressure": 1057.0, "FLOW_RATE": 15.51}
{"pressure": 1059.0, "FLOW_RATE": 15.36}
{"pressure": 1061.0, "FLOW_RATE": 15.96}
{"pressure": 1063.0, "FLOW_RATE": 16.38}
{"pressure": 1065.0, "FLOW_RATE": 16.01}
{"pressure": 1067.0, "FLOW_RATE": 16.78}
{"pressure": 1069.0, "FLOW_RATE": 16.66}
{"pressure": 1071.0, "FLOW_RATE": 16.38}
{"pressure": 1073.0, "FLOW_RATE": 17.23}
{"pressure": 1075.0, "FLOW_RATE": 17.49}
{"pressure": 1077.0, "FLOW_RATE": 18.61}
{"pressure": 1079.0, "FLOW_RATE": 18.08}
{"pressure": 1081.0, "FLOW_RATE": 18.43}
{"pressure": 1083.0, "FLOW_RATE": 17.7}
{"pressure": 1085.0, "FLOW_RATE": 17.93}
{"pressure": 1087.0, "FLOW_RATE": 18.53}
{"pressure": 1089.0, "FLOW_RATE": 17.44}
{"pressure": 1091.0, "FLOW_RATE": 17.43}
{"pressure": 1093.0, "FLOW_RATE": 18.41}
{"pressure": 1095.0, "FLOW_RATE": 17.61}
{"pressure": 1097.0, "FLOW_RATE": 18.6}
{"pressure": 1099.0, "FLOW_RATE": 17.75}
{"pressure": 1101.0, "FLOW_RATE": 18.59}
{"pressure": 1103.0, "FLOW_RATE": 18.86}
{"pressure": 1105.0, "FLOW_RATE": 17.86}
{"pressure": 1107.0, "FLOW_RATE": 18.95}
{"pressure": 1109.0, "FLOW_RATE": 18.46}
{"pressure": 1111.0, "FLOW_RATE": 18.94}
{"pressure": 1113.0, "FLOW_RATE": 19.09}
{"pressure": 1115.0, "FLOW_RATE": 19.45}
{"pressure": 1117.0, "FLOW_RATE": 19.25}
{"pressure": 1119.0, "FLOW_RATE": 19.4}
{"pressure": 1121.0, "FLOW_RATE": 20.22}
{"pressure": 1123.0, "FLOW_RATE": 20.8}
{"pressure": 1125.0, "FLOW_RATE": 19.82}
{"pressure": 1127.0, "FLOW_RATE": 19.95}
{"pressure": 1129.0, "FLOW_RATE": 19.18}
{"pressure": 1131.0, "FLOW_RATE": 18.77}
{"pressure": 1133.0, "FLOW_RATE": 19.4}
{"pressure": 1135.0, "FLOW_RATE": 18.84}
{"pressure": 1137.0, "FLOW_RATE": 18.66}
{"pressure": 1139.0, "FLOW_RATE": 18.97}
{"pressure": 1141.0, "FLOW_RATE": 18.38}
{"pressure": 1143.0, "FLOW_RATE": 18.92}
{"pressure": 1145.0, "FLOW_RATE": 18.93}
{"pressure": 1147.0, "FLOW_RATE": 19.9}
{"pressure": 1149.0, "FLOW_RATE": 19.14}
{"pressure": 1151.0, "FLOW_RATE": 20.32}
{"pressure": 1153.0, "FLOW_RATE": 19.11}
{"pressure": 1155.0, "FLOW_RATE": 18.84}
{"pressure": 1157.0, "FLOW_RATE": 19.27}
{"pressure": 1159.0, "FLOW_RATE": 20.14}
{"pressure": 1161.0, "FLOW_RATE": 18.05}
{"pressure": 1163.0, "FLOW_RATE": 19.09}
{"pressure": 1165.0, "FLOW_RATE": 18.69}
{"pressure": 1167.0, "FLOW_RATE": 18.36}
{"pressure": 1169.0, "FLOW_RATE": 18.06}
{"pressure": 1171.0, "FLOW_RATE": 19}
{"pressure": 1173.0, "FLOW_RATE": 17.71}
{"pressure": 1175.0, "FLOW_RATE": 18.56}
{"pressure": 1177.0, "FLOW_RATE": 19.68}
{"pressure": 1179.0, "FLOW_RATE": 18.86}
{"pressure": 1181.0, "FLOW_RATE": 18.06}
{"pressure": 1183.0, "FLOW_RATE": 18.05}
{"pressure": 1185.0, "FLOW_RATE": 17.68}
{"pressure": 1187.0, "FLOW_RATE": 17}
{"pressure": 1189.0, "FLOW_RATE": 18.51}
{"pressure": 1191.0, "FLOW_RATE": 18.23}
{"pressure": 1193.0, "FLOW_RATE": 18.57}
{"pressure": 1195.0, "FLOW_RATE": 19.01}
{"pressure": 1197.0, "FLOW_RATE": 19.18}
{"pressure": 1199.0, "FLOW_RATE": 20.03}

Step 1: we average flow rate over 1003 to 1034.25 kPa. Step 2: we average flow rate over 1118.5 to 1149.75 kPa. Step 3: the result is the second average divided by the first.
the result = 1.33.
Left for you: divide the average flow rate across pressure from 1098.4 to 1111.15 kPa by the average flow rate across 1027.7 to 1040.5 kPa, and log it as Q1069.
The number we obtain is 1.22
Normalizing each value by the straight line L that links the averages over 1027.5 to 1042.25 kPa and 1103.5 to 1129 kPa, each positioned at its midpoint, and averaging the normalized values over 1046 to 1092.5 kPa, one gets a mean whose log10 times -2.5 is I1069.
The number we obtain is 0.02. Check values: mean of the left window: 15.1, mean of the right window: 19.3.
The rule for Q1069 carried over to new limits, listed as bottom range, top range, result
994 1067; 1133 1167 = 1.29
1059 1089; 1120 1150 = 1.12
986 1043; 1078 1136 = 1.32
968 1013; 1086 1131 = 1.42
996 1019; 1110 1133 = 1.40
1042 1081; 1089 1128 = 1.18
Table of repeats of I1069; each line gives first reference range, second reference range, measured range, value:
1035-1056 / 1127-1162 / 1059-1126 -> -0.08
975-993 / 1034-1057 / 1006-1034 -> -0.05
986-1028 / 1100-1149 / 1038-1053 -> 0.07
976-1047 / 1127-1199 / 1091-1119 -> -0.10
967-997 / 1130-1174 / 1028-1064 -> 0.01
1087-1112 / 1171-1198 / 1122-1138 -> -0.06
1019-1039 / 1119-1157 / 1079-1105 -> -0.03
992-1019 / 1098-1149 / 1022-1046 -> 0.01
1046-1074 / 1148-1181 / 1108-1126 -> -0.12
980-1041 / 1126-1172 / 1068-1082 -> -0.07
